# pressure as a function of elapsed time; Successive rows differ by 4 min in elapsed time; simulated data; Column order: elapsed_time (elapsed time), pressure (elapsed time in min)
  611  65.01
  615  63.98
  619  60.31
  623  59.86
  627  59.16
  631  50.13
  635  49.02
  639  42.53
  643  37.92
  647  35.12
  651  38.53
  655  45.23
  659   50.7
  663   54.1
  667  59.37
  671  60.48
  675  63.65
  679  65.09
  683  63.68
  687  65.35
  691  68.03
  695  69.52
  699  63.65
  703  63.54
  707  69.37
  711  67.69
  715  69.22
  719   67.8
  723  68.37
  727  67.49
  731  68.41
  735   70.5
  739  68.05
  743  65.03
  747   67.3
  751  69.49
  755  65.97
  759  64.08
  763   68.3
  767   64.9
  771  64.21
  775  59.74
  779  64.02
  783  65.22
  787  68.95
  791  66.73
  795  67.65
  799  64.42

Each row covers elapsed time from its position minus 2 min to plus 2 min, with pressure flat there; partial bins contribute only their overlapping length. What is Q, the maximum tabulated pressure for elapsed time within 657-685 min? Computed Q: 65.09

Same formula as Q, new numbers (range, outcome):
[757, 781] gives 68.3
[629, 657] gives 50.13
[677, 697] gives 69.52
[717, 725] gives 68.37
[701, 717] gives 69.37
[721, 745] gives 70.5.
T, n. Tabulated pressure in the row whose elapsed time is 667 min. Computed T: 59.37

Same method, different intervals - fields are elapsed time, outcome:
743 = 65.03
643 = 37.92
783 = 65.22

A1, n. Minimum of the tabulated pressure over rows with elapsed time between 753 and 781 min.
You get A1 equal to 59.74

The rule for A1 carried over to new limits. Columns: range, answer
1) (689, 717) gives 63.54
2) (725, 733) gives 67.49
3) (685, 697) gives 65.35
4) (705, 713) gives 67.69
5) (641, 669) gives 35.12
